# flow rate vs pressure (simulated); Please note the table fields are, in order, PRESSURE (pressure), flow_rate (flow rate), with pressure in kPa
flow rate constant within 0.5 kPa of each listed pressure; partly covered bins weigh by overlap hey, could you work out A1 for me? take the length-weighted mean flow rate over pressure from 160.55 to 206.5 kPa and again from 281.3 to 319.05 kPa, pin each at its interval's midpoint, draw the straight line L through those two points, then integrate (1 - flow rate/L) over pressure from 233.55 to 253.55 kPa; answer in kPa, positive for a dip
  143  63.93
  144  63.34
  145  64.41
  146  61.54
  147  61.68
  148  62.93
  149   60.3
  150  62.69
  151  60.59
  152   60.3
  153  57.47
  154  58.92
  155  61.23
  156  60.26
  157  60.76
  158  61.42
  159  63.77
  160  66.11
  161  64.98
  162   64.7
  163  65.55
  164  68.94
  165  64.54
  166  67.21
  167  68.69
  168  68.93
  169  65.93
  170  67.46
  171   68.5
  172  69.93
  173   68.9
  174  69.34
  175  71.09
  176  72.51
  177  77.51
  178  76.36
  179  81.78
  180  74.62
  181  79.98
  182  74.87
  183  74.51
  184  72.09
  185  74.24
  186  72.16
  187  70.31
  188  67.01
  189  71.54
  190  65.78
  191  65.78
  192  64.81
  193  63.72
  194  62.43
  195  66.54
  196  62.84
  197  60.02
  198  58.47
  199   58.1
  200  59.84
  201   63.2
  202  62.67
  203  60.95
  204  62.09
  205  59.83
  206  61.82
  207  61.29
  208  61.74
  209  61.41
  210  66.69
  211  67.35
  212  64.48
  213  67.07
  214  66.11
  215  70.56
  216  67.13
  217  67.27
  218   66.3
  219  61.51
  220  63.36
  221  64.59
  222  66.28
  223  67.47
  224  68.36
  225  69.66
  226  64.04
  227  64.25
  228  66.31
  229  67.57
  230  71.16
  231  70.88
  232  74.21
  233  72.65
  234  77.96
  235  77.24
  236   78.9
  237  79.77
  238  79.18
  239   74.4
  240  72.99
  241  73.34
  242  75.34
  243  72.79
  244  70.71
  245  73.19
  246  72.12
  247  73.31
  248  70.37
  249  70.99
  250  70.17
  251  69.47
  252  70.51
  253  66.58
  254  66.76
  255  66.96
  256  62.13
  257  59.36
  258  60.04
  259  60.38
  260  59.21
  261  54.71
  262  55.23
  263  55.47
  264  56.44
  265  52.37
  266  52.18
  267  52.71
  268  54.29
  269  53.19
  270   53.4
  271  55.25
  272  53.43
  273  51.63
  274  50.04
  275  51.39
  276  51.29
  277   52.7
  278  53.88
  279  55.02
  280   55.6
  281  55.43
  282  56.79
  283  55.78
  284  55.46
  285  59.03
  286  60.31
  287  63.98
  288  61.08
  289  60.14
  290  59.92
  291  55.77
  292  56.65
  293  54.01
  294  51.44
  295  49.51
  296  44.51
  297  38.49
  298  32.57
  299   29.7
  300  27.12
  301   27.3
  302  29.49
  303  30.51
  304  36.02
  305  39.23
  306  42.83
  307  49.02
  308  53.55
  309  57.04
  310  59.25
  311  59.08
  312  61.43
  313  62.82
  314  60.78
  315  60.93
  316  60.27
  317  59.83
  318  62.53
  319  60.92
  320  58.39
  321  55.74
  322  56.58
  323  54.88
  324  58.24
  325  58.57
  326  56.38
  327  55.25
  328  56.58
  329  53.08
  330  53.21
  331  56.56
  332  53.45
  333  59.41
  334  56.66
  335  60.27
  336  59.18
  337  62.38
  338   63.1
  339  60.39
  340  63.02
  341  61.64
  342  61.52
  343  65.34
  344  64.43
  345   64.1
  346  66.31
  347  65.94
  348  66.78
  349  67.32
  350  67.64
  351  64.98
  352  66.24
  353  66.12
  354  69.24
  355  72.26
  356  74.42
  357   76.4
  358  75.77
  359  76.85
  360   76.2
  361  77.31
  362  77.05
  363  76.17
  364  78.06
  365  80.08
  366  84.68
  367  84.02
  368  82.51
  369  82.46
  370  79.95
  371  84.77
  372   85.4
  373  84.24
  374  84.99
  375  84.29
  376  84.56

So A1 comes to -4.8 kPa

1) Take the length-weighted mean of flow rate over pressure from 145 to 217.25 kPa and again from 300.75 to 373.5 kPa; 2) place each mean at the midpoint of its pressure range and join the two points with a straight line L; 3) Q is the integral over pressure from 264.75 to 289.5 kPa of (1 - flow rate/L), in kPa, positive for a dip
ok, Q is 3.56 kPa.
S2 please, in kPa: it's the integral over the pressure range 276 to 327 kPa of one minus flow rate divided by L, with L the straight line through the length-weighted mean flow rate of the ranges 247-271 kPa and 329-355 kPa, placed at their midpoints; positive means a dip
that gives 7.72 kPa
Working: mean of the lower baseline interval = 60.7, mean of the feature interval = 52.3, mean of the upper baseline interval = 62.6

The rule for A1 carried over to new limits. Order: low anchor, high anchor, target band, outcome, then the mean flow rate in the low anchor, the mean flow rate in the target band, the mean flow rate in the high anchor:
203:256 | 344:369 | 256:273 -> 3.5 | 68.8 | 55.6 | 73.2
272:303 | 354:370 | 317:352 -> 3.8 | 49.9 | 60.4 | 78.1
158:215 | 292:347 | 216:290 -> -3.8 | 67.1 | 63.7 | 53.7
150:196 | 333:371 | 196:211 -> 1.5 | 67.8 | 61.5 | 70.2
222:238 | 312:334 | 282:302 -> 4.2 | 71.4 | 49.3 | 57.9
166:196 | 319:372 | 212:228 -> 0.8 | 70.4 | 66.2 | 66.8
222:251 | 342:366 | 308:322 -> 2.3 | 72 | 59.6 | 71.2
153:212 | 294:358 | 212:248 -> -4.2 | 66.5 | 70.4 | 56.4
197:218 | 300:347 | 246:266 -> -1.0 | 63.4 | 63.1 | 55.6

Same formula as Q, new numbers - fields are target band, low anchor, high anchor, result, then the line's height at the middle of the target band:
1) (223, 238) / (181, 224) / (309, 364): -1.53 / 65.1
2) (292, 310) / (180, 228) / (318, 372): 6.71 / 66.5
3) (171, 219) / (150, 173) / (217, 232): -1.18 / 65.7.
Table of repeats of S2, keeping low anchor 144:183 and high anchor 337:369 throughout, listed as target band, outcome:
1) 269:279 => 2.4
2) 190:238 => 1.2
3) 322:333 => 2.3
